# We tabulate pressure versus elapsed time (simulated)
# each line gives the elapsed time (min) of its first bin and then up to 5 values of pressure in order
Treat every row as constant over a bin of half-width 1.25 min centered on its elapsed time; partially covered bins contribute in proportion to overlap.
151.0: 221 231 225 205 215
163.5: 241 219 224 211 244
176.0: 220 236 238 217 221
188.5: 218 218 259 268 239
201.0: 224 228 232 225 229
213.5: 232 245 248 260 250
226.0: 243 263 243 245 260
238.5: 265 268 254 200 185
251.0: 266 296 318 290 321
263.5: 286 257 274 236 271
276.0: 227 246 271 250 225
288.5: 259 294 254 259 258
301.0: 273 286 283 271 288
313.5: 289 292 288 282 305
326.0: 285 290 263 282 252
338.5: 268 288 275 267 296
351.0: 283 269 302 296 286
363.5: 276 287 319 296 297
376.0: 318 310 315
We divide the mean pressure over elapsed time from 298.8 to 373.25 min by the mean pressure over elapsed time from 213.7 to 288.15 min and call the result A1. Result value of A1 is 1.10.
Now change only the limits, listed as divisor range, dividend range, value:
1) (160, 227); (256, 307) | 1.14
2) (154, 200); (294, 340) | 1.22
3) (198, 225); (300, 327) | 1.20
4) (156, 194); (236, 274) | 1.18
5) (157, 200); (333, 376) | 1.25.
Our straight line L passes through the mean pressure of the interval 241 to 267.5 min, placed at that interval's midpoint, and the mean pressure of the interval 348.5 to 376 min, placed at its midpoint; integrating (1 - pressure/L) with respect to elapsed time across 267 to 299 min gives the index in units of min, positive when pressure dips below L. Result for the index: 2.2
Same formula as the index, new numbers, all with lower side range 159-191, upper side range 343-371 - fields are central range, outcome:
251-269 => -2.6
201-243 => -0.8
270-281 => 0.5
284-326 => -0.8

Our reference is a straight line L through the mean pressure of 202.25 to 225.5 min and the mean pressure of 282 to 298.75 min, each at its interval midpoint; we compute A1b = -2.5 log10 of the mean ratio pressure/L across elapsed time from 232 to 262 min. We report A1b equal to -0.07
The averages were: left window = 239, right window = 257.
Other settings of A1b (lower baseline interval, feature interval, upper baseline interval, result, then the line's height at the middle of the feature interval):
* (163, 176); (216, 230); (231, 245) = -0.01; 249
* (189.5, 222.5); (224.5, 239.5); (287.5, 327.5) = -0.02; 249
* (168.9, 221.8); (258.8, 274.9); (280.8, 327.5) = -0.06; 260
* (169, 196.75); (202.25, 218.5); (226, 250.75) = 0.02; 237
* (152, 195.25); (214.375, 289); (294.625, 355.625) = -0.02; 254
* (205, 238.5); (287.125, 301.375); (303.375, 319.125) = 0.05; 278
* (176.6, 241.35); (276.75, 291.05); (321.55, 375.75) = 0.05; 265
